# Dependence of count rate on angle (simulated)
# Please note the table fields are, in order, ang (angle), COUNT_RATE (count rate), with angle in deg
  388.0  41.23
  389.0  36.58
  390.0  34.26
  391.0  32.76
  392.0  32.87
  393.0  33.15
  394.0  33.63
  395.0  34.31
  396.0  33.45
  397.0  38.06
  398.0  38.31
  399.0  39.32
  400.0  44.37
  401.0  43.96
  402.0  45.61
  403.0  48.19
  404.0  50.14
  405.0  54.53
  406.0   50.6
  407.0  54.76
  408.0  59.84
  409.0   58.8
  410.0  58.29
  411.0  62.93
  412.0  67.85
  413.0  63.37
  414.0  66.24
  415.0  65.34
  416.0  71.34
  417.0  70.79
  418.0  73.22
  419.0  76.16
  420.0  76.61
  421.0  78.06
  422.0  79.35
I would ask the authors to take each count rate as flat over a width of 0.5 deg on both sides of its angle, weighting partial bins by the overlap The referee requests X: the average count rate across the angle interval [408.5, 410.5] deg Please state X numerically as 58.5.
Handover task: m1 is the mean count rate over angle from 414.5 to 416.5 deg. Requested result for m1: 68.3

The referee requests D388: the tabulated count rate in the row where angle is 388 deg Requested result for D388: 41.23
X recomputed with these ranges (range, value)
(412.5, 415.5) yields 65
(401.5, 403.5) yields 46.9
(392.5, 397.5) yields 34.5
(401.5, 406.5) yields 49.8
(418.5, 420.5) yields 76.4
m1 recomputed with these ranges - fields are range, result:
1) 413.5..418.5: 69.4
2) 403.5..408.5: 54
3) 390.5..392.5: 32.8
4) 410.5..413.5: 64.7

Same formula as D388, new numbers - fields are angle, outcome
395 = 34.31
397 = 38.06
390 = 34.26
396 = 33.45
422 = 79.35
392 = 32.87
